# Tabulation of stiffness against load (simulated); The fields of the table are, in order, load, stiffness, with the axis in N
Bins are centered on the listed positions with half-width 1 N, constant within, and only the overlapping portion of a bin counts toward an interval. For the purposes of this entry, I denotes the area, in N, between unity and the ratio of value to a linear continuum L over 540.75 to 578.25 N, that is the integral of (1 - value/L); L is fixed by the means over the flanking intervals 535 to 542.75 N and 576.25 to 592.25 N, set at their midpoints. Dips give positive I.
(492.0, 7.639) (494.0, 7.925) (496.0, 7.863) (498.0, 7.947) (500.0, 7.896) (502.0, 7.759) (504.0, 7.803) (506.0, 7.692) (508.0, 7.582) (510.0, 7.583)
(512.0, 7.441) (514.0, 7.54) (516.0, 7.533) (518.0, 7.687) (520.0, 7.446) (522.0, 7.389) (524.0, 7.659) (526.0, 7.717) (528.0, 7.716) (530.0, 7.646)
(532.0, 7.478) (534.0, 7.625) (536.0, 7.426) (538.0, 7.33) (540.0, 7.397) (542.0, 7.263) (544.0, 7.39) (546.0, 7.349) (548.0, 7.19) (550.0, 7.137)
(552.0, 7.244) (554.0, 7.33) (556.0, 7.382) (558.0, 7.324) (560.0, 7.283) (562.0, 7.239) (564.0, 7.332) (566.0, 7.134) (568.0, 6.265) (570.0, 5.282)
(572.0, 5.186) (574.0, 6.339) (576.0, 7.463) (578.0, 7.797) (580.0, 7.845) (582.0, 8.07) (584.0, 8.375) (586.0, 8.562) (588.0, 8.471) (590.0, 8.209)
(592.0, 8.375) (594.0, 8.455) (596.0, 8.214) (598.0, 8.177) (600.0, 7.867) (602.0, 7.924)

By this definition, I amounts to 3.55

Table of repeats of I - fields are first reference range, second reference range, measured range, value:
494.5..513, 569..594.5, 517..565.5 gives 1.49 N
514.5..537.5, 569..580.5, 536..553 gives -0.22 N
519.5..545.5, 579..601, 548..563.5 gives 1.04 N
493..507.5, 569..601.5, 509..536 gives 0.77 N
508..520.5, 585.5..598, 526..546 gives 0.75 N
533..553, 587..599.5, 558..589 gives 2.67 N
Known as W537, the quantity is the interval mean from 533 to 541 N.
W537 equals 7.44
